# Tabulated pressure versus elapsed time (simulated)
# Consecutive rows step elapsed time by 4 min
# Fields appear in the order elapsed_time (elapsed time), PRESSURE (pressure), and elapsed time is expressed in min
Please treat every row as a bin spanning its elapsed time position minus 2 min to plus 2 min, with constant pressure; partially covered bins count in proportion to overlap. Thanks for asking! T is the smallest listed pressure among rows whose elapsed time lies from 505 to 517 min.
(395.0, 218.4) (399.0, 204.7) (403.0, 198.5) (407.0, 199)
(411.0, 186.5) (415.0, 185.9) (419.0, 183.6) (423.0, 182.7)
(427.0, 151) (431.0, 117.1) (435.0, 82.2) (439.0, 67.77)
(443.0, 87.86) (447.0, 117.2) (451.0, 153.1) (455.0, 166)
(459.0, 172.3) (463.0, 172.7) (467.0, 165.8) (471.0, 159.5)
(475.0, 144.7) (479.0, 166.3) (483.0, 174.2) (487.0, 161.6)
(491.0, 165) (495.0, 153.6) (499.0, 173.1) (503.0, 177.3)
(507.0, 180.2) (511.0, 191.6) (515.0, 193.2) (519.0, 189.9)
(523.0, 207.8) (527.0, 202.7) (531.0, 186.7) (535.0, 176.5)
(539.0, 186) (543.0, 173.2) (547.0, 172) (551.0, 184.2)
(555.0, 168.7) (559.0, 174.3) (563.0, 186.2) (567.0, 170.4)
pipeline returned 180.2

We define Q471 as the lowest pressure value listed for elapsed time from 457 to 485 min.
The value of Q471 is 144.7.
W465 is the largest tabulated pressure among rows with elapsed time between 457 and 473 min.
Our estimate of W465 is 172.7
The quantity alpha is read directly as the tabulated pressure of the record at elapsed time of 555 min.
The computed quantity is 168.7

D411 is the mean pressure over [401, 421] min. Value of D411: 191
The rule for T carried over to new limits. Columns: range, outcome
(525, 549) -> 172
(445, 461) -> 117.2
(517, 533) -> 186.7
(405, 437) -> 82.2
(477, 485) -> 166.3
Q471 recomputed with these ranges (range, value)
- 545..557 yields 168.7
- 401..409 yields 198.5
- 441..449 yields 87.86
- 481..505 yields 153.6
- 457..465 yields 172.3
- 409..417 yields 185.9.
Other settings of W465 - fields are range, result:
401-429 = 199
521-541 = 207.8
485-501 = 173.1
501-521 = 193.2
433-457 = 166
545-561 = 184.2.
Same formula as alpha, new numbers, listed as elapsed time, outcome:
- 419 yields 183.6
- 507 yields 180.2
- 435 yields 82.2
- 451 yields 153.1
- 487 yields 161.6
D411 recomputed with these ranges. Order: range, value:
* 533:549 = 177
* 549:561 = 176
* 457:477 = 163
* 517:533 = 197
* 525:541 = 188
